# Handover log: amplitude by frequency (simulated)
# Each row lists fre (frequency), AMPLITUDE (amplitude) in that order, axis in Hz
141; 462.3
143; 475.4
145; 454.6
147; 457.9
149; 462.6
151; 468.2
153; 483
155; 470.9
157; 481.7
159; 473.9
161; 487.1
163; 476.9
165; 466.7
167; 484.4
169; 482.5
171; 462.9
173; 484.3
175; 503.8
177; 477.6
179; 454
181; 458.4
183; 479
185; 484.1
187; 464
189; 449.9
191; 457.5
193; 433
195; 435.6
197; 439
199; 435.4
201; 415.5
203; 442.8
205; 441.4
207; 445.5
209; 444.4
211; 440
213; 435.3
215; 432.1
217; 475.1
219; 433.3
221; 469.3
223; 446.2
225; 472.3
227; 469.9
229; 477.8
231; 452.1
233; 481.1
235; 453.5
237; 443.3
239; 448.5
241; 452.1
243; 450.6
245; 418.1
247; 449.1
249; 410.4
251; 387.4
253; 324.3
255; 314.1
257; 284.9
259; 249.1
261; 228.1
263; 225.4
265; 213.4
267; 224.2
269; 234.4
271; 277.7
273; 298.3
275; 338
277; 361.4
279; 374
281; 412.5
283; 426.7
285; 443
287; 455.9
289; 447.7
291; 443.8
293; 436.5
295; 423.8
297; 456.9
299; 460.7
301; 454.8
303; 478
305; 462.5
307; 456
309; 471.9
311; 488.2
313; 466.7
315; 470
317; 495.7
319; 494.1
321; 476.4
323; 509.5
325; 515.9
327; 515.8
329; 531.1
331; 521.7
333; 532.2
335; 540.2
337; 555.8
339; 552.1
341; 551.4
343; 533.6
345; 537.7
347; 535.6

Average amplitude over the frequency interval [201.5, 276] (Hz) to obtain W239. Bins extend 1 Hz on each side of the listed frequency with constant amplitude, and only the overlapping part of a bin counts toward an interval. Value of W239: 389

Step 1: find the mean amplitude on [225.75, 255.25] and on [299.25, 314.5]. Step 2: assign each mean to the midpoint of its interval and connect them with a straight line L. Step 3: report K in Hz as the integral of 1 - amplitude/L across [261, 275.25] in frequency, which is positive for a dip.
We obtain 6.2 Hz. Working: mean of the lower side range 432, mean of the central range 252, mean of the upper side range 468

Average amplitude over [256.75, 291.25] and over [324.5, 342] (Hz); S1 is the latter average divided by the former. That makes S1 1.6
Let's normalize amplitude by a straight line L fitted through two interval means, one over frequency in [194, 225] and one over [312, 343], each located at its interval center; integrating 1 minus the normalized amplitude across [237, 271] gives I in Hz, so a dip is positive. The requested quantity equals 9.8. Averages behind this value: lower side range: 443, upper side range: 516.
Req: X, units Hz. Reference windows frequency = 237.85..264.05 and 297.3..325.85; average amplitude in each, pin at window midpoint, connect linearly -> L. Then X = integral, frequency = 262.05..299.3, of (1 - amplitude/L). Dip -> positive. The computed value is 5.0 Hz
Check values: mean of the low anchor 357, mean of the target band 364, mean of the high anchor 478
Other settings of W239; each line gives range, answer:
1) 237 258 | 396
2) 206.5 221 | 445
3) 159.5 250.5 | 456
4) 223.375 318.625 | 402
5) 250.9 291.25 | 328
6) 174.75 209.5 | 452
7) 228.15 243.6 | 457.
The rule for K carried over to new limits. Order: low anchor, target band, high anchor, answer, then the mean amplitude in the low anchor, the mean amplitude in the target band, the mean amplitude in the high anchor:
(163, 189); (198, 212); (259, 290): -0.2 Hz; 474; 438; 328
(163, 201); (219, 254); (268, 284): -4.4 Hz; 463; 441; 340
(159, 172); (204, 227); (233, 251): 0.2 Hz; 477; 450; 440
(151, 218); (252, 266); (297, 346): 6.4 Hz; 461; 263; 502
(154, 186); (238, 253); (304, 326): 1.7 Hz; 477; 424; 482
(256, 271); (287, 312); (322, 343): -4.2 Hz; 240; 457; 533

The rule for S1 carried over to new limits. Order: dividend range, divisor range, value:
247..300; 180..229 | 0.79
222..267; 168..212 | 0.84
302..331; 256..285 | 1.62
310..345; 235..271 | 1.52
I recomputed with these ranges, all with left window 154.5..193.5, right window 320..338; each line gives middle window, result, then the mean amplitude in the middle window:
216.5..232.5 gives 0.9 Hz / 462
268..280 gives 4.5 Hz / 314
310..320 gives 0.7 Hz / 483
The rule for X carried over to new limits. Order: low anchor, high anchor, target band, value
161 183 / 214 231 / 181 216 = 1.6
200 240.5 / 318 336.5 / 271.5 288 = 3.5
